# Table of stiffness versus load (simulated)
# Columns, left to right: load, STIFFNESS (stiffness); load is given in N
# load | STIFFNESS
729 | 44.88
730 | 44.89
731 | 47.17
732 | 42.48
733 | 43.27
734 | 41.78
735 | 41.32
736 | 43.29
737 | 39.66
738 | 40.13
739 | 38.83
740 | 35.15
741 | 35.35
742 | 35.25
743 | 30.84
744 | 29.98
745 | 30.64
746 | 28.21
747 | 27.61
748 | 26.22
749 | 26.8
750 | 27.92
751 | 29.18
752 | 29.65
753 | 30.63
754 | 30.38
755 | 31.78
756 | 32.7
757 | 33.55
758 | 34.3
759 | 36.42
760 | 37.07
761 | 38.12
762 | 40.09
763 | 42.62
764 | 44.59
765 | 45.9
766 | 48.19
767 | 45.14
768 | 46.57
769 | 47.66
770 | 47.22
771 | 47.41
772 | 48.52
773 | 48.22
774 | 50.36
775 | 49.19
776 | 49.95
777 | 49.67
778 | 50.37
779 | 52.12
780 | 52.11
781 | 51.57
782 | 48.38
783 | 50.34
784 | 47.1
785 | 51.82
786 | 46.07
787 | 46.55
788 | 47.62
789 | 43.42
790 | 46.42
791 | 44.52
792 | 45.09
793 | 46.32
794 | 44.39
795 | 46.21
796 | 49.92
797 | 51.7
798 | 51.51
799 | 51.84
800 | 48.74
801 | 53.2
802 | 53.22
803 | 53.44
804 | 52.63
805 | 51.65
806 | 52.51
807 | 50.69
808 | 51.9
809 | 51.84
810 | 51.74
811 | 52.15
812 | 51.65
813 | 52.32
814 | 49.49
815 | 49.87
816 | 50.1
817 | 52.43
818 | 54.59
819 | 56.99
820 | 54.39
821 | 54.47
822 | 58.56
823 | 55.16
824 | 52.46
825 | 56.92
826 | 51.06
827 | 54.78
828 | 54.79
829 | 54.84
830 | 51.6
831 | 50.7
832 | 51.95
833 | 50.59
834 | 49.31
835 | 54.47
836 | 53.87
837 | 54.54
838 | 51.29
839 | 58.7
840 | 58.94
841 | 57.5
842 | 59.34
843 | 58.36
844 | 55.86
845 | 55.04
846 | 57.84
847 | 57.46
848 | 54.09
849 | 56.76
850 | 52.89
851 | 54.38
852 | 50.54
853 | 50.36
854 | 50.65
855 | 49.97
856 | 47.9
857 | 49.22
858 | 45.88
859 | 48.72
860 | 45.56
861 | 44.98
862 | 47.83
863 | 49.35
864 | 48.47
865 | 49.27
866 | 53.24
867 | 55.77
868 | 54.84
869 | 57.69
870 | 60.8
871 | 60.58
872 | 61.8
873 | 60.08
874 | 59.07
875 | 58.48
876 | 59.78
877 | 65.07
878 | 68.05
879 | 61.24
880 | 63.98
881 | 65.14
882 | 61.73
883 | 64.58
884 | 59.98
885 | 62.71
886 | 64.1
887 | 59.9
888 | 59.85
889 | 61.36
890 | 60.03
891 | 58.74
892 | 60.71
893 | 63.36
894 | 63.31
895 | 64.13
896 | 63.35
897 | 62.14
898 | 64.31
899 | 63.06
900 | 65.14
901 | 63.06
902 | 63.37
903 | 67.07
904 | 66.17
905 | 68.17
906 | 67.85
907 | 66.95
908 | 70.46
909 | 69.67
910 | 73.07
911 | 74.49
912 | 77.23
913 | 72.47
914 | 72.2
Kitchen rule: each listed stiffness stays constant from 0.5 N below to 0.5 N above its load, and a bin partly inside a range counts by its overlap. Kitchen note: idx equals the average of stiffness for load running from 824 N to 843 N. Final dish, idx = 54.2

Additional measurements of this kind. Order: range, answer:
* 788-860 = 52.2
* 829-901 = 56.8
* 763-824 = 49.9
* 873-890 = 62.1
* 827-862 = 52.9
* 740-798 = 41.7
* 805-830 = 53.1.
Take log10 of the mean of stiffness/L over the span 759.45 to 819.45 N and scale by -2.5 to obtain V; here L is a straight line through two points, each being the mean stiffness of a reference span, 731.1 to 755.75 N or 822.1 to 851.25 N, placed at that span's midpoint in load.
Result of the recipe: -0.11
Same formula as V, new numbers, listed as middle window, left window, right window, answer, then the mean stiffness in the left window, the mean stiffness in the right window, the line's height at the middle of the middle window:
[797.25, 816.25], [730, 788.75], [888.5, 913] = -0.05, 40.9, 65.9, 49.3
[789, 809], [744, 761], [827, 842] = -0.13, 31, 54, 44.1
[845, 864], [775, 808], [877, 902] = 0.14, 49.4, 62.7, 58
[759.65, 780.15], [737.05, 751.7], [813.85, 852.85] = -0.21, 31.8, 54.3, 38.3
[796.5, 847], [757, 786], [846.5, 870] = -0.09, 46.2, 51.3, 49.2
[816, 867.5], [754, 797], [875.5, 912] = 0.06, 45.3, 64.5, 56.1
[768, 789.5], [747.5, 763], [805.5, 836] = -0.22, 32.7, 52.8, 39.9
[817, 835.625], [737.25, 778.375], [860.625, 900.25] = -0.07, 38.5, 59.7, 50.3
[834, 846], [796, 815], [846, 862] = -0.10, 51.7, 50.8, 51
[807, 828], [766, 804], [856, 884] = -0.03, 48.8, 56.3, 51.6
